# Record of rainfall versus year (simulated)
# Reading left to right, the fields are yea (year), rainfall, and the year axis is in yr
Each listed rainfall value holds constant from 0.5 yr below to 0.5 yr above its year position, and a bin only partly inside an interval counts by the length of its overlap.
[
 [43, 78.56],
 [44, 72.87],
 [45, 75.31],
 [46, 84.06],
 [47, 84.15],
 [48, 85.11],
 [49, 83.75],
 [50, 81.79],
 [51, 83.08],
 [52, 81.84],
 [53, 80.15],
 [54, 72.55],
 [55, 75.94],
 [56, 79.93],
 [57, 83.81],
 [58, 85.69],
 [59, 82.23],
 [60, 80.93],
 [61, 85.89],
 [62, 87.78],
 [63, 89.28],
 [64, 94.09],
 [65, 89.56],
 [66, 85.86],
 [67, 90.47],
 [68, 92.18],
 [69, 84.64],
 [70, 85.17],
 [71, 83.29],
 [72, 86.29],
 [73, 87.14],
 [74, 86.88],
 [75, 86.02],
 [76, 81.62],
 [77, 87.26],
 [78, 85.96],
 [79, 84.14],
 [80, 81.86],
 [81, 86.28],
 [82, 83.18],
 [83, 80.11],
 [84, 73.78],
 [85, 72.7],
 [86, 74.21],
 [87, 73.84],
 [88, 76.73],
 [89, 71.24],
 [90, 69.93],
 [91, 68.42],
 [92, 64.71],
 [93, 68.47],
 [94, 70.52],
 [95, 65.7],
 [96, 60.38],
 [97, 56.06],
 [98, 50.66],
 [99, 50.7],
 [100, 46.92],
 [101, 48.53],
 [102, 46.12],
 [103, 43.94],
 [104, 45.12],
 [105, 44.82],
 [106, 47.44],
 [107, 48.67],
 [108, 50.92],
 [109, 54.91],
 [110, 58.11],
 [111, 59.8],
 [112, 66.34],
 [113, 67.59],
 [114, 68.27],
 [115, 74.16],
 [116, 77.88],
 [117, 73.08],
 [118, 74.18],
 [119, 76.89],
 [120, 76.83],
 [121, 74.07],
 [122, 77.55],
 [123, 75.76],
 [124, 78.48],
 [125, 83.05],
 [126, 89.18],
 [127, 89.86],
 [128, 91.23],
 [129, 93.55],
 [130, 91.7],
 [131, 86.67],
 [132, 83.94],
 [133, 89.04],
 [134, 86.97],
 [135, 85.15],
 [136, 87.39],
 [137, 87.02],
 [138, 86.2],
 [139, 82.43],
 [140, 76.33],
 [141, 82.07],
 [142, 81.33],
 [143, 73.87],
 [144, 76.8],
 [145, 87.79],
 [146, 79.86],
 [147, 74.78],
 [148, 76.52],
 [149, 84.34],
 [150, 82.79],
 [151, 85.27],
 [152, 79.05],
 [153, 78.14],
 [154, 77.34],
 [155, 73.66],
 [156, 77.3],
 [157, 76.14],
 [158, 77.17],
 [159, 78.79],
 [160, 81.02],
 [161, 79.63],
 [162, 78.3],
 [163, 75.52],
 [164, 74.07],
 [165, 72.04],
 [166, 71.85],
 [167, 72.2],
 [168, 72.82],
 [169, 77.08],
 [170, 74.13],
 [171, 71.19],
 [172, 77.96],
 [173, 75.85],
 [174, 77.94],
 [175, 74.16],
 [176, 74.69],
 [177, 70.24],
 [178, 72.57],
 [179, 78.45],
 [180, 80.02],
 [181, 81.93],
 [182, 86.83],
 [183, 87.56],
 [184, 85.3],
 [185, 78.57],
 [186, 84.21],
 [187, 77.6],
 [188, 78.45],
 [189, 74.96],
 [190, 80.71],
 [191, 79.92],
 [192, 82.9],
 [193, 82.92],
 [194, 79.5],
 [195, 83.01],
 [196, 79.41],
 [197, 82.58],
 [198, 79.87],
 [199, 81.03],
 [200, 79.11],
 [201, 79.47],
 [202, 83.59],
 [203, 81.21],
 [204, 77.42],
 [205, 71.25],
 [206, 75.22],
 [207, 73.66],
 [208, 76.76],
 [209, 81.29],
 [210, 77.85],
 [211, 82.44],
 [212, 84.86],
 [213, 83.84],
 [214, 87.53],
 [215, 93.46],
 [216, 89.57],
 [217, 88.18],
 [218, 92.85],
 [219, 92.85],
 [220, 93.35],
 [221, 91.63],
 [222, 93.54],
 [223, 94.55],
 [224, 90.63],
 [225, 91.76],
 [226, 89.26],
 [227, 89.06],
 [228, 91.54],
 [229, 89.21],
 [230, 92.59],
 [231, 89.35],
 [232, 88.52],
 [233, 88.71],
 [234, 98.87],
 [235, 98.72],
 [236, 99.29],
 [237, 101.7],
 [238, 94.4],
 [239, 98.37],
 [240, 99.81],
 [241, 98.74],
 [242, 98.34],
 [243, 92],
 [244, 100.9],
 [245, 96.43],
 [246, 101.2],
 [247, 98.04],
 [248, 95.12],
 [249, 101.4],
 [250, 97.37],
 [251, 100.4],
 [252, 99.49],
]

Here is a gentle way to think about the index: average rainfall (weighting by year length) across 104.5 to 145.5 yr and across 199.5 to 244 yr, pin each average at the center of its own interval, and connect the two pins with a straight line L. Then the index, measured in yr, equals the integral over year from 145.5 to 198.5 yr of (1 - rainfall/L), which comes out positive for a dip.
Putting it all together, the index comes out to 2.6 yr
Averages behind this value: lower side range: 76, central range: 78.3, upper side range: 88.9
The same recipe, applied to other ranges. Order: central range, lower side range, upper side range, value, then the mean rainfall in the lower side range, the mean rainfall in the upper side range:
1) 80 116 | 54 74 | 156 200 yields 8.8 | 85.5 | 78.2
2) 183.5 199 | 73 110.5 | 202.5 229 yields 0.3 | 66.4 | 86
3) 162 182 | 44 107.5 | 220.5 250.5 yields 2.7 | 75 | 95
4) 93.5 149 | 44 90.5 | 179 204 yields 6.9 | 82.5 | 81.1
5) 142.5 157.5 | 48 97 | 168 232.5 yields 0.5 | 80.4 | 82.6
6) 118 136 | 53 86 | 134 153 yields -0.4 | 83.9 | 81.7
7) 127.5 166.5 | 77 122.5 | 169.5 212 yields -4.5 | 66.3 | 79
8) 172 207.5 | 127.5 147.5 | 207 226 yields 3.0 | 84.2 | 87.8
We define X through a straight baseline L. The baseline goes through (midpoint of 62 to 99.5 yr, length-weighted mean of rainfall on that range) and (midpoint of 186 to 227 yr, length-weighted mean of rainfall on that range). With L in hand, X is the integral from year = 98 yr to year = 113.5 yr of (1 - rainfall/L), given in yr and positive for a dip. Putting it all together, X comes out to 5.3 yr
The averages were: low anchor 78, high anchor 83.6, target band 52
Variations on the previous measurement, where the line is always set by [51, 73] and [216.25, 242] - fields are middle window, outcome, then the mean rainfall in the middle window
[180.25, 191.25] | 1.2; 81.5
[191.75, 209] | 2.4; 79.4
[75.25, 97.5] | 2.9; 74.5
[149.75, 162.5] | 1.6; 78.7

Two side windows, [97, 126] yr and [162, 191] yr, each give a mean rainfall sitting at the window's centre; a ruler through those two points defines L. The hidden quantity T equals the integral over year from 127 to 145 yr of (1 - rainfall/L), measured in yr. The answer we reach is -4.5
